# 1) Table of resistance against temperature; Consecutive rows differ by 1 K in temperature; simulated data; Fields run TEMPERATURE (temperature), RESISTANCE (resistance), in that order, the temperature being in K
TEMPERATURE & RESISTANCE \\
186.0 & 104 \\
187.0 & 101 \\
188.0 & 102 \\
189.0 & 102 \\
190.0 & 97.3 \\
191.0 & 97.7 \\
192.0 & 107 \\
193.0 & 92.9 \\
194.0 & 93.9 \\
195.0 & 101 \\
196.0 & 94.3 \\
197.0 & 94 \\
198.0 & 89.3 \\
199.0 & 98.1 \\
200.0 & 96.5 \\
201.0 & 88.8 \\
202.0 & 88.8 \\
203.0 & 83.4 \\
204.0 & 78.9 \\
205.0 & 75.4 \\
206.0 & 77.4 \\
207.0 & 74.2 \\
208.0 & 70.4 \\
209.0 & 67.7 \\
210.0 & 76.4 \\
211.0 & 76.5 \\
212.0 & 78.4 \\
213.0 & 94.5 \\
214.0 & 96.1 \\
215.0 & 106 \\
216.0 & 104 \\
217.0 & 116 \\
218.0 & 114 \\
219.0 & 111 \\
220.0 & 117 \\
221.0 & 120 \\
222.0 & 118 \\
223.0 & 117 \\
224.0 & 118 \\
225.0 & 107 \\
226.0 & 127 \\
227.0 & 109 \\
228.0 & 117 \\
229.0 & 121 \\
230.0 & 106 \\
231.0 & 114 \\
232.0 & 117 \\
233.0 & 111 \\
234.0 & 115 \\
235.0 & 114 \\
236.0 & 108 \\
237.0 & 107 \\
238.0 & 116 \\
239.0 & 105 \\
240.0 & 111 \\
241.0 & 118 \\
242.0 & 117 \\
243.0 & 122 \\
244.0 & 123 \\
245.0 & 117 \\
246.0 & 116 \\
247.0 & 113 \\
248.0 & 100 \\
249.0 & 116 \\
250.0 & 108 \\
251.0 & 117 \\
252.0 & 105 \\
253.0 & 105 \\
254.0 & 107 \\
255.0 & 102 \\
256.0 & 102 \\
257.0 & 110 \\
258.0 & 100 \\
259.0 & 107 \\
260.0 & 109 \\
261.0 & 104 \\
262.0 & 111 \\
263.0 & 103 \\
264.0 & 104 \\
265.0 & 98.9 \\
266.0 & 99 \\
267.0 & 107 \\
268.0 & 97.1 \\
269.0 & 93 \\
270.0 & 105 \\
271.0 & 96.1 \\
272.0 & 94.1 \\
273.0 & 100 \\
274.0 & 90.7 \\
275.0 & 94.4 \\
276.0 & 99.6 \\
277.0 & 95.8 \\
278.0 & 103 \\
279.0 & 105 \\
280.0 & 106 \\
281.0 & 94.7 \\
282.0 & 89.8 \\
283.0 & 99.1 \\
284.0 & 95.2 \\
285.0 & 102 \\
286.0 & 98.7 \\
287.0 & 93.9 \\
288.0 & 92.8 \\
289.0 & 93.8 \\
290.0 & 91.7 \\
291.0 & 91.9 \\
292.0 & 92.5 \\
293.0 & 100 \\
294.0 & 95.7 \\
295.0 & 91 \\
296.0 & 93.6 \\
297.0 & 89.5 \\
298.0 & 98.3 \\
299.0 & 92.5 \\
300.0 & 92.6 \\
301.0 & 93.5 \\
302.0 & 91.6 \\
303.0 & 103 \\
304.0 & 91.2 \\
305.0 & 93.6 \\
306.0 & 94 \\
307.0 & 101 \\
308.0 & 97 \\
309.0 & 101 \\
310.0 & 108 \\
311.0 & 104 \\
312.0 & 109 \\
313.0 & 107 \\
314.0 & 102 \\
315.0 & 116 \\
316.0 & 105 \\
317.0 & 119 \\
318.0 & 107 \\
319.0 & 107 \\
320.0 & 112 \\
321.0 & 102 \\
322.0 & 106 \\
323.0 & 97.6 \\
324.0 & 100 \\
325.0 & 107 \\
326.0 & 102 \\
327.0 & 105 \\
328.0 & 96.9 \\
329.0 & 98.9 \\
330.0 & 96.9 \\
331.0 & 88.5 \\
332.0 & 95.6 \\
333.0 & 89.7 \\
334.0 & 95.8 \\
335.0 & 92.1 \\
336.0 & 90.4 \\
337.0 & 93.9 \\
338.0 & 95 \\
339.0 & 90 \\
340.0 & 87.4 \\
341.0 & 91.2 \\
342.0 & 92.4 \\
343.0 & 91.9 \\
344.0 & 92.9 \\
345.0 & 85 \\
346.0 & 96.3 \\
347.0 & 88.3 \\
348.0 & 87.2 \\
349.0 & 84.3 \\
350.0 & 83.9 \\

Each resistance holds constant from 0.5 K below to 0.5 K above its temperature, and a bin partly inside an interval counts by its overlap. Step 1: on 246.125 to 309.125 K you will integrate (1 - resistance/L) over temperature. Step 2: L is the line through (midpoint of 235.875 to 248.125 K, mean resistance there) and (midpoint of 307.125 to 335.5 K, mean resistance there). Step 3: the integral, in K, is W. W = 5.4 K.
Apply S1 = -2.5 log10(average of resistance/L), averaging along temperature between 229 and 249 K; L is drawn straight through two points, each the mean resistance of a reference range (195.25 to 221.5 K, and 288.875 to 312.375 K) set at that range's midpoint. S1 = -0.21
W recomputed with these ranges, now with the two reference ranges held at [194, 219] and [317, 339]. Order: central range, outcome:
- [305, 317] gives -0.8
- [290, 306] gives 0.5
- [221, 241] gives -4.9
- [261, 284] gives -1.1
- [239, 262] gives -4.2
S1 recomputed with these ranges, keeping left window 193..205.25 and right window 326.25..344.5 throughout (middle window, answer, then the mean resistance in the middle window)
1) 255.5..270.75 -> -0.12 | 103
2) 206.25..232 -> -0.13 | 103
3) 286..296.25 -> -0.01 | 93.9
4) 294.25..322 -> -0.09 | 101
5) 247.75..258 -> -0.17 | 107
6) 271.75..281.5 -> -0.07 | 98.4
